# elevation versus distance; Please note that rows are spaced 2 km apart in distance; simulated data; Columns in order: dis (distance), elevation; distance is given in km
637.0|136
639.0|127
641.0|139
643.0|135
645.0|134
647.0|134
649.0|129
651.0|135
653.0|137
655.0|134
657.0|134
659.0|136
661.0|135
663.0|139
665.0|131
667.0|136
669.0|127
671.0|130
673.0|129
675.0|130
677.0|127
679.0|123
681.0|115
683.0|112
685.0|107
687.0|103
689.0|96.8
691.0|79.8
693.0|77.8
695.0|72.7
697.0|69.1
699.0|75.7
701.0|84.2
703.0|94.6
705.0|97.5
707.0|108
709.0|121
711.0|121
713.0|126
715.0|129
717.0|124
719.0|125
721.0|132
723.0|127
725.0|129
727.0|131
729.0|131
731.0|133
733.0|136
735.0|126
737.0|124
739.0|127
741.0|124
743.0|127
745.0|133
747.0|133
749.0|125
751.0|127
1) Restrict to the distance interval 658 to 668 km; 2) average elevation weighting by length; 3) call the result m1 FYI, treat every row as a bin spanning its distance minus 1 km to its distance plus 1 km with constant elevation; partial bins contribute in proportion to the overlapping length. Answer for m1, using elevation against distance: 135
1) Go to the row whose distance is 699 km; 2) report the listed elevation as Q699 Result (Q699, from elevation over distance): 75.7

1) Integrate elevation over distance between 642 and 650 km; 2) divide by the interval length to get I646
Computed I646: 133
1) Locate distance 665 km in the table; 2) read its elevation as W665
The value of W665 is 131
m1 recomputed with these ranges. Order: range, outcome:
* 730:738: 130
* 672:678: 129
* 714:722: 128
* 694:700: 72.5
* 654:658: 134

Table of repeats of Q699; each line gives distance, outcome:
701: 84.2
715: 129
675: 130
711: 121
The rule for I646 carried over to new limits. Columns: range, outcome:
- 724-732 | 131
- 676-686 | 117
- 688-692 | 88.3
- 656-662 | 135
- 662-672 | 133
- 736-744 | 126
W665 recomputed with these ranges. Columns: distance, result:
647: 134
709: 121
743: 127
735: 126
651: 135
